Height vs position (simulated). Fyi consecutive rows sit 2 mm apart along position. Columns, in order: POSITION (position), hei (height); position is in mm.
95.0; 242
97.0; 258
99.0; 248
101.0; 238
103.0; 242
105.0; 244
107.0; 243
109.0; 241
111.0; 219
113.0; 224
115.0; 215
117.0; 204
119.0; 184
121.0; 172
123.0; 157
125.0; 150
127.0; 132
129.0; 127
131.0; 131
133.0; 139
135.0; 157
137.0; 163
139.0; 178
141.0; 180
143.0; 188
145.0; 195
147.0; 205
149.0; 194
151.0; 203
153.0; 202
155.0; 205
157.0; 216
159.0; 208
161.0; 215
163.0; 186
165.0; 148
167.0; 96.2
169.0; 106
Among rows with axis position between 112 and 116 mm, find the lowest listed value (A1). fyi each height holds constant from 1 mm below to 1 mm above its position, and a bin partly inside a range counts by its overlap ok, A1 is 215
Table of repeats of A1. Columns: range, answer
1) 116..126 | 150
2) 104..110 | 241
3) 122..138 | 127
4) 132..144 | 139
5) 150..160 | 202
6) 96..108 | 238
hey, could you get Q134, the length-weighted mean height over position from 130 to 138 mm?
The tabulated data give 148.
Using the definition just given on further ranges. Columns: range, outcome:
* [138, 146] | 185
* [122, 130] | 142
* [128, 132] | 129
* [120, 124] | 164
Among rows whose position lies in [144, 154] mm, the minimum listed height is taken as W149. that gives 194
